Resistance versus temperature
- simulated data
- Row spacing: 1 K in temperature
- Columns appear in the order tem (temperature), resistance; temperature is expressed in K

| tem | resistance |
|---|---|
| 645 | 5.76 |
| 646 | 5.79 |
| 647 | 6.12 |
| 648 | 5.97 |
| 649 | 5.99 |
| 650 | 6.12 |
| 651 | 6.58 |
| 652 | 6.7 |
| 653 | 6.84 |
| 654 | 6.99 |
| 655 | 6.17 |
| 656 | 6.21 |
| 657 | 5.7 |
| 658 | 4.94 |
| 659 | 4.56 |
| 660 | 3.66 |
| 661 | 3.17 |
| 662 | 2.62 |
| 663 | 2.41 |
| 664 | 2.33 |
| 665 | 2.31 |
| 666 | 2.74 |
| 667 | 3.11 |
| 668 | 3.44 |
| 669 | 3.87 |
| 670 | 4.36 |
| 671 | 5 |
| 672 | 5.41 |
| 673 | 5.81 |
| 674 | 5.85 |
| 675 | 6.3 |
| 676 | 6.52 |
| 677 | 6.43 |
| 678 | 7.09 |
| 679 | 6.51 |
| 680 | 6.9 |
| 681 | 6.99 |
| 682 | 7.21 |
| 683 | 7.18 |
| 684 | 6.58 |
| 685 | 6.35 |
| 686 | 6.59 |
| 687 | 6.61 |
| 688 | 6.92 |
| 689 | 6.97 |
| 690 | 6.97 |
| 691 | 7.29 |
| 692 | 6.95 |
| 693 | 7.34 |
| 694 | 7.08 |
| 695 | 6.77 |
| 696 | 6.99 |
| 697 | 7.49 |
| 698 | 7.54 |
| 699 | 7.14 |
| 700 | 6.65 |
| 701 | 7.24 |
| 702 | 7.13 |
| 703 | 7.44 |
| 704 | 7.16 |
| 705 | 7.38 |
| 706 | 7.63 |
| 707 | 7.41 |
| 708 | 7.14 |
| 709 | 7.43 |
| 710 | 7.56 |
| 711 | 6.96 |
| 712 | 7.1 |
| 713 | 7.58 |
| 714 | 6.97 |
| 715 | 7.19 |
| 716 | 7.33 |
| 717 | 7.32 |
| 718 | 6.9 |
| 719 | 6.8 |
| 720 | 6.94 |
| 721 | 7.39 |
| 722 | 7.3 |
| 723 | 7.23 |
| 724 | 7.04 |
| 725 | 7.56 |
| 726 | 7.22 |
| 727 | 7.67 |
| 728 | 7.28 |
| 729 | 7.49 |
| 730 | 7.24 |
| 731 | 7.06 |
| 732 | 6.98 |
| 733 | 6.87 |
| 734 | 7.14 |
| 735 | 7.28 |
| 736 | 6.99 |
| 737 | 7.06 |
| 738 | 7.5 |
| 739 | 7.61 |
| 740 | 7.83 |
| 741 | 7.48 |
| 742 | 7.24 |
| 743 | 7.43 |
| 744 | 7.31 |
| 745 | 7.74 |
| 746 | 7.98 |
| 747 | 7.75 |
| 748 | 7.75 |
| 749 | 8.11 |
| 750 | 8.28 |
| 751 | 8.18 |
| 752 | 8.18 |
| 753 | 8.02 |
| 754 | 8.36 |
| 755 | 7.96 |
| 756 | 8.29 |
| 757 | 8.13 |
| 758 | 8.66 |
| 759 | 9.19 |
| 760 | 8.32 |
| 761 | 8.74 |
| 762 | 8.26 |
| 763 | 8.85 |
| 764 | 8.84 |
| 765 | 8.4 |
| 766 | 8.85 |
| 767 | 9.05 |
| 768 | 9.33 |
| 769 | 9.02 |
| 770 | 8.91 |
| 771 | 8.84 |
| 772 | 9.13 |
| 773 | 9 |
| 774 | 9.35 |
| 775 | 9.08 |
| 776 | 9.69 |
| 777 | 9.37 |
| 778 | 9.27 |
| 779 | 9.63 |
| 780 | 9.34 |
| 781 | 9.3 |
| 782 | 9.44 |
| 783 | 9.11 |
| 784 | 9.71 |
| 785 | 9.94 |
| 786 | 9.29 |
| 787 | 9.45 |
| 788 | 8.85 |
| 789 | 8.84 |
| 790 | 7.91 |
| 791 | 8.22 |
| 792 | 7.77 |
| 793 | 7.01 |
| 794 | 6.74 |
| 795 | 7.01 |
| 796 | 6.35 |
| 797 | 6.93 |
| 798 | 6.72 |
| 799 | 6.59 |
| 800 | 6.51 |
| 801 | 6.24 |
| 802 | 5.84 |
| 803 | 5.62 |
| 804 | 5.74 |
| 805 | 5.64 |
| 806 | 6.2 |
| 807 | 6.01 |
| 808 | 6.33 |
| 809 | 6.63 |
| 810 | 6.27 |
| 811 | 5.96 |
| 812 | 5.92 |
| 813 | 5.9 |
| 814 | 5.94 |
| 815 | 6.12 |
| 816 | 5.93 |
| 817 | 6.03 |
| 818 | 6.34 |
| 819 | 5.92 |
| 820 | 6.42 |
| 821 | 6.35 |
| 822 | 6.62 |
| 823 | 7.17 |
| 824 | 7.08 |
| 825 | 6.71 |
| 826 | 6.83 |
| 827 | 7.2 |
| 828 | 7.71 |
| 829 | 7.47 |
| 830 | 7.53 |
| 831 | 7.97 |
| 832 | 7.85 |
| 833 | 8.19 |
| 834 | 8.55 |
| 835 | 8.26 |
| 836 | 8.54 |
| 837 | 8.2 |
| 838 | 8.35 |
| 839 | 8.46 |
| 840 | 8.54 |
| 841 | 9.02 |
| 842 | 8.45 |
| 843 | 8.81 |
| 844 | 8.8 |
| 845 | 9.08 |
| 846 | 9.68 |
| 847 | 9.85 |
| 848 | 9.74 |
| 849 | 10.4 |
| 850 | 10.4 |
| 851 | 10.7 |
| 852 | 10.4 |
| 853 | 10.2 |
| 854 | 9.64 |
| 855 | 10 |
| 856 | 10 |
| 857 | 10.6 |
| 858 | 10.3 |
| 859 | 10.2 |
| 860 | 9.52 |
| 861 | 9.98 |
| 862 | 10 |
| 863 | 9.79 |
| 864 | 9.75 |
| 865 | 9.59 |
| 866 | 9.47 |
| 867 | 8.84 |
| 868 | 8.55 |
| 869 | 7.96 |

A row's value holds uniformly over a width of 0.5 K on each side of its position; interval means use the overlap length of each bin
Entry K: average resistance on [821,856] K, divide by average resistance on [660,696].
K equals 1.5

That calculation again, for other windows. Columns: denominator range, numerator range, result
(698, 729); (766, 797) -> 1.21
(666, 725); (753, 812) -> 1.20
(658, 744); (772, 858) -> 1.23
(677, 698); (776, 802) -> 1.18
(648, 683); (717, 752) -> 1.41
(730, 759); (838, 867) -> 1.25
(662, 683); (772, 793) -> 1.81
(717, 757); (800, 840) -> 0.91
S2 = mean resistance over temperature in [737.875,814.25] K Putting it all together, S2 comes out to 7.93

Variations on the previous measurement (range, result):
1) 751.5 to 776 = 8.72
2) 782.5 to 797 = 8.25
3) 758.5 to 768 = 8.75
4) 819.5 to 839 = 7.55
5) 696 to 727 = 7.24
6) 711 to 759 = 7.52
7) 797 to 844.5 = 7.01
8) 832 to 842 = 8.43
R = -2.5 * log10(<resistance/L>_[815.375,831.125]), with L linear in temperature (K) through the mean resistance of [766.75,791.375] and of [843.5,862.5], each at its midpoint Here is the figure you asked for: 0.38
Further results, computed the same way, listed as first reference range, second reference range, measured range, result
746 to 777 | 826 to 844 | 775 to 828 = 0.15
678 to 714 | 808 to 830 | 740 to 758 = -0.16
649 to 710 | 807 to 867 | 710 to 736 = -0.08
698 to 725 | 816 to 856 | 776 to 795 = -0.13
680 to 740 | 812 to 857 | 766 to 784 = -0.20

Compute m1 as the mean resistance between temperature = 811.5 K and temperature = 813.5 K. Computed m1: 5.91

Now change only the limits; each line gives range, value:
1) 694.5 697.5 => 7.08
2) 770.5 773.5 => 8.99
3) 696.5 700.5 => 7.21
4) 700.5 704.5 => 7.24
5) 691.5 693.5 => 7.14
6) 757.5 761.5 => 8.73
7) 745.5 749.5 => 7.9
